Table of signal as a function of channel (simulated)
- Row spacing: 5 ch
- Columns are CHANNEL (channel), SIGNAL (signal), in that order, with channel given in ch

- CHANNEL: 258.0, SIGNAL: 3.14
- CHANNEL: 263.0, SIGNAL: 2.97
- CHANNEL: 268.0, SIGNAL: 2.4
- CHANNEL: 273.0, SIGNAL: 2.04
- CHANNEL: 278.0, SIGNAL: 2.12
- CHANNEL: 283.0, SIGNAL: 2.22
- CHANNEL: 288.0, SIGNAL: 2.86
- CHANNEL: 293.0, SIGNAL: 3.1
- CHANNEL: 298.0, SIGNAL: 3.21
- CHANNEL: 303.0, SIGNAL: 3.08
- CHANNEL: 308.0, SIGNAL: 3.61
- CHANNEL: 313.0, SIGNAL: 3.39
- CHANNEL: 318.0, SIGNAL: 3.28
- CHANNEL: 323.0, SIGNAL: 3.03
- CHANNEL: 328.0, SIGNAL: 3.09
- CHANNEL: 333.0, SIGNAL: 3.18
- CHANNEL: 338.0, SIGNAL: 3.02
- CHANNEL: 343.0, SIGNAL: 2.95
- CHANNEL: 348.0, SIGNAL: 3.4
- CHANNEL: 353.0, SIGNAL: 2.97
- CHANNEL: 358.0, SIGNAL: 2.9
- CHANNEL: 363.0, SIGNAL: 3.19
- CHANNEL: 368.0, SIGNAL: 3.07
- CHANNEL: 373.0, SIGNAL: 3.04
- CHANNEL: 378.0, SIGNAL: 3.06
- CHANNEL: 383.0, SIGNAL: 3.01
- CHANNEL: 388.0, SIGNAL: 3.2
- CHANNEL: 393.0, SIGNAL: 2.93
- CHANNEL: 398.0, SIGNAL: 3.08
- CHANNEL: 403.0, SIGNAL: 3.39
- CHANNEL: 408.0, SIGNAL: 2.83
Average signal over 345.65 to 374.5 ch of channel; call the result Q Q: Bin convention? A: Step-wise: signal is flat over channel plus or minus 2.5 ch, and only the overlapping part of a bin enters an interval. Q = 3.1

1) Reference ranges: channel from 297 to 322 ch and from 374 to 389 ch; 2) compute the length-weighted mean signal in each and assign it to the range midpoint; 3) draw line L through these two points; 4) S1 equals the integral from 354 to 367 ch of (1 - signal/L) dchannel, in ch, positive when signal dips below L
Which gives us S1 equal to 0.4 ch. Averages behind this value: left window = 3.3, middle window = 3.04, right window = 3.07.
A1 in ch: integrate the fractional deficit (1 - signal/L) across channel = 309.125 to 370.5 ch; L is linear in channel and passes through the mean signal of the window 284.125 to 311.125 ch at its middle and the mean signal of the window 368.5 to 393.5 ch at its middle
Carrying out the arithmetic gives -0.79 ch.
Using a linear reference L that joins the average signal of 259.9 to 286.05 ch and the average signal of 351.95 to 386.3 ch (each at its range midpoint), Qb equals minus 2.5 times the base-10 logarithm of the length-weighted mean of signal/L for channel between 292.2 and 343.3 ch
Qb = -0.188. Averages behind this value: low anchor 2.38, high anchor 3.04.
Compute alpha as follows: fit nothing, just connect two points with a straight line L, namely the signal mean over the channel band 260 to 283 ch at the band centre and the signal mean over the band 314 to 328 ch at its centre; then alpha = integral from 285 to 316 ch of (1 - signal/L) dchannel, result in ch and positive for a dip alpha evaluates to -3.8 ch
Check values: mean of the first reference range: 2.38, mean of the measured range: 3.19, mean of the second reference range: 3.17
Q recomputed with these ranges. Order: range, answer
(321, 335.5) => 3.1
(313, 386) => 3.1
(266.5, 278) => 2.18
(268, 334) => 2.91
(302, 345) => 3.19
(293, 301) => 3.17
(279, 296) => 2.69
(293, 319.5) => 3.3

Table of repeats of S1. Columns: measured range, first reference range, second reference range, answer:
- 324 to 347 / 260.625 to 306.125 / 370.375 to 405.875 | -1.5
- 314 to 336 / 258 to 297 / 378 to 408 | -2.8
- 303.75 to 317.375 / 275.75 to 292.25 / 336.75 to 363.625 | -3.5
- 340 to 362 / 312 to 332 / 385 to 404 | 0.7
